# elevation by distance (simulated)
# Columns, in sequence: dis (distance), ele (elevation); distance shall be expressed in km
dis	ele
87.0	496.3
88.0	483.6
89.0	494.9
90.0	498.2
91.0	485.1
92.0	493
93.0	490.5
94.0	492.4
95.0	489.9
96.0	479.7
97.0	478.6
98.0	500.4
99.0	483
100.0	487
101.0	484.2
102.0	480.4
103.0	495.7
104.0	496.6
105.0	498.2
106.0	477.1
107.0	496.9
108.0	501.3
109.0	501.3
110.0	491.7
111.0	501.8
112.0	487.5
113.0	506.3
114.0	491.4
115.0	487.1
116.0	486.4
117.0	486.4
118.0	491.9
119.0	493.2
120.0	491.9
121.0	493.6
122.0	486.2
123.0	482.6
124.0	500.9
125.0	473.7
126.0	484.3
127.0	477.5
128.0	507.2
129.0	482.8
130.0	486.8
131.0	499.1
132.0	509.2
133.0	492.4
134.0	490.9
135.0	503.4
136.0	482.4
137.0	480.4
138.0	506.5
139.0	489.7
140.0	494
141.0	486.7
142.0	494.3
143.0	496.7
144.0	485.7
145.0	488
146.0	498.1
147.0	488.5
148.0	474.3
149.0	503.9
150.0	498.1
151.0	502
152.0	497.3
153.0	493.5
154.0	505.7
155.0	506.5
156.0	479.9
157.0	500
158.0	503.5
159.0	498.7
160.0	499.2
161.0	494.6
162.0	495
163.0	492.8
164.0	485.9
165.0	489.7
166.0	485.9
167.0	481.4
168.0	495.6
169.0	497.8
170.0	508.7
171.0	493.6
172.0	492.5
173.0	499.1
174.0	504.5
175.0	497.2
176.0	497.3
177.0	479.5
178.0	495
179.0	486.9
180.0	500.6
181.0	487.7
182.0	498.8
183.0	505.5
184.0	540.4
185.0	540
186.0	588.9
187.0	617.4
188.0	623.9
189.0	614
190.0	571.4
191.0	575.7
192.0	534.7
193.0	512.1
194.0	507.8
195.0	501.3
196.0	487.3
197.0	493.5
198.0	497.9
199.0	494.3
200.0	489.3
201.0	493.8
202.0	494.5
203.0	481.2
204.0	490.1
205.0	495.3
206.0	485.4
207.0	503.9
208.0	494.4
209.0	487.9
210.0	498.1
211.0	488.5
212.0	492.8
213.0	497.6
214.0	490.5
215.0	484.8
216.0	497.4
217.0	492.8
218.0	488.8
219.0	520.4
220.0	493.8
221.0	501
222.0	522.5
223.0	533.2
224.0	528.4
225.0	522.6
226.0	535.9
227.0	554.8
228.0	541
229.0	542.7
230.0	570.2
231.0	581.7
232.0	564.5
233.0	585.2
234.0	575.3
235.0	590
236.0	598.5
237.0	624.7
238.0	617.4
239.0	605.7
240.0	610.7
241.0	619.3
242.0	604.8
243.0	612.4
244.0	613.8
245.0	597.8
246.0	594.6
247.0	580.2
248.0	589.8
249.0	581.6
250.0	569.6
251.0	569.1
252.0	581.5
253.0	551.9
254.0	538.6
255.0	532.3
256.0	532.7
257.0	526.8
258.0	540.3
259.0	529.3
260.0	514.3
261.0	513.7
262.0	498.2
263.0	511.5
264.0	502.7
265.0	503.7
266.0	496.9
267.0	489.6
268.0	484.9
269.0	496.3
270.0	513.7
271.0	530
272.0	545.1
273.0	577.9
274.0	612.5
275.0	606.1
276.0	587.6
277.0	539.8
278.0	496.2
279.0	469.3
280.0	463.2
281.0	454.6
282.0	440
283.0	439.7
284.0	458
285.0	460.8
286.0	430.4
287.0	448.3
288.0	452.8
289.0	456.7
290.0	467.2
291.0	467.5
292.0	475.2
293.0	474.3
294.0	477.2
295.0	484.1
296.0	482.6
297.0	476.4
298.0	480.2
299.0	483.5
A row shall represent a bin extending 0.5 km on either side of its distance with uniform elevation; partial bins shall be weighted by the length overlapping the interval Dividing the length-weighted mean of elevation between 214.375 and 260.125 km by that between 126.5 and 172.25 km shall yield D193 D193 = 1.13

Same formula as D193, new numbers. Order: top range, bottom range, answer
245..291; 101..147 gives 1.05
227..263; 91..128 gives 1.16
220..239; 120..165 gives 1.14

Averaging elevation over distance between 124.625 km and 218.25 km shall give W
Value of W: 502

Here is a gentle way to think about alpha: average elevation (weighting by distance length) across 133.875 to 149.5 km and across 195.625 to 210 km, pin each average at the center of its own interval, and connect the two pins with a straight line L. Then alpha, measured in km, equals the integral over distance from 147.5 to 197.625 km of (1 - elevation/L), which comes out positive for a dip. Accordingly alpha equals -1.9 km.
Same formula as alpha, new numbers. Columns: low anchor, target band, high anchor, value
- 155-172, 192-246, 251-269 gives -2.42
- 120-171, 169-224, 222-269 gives 1.55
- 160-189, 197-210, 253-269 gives 0.51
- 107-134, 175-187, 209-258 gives 0.22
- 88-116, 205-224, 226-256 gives 2.18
